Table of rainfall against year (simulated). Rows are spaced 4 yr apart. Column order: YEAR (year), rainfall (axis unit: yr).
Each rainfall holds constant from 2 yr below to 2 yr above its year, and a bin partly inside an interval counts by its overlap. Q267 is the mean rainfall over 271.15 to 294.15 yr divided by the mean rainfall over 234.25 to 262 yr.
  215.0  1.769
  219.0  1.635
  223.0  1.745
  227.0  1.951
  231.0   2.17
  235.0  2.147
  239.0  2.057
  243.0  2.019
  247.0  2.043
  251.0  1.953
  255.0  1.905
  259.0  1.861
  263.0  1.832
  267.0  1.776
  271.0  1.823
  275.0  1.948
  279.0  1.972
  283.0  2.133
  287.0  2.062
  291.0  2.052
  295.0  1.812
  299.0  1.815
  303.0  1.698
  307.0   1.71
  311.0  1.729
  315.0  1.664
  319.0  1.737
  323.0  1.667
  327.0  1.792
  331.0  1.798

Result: 1.01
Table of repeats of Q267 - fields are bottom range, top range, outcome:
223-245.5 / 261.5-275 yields 0.90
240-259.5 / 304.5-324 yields 0.87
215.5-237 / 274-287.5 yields 1.06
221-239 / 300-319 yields 0.85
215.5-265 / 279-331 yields 0.94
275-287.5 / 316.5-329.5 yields 0.85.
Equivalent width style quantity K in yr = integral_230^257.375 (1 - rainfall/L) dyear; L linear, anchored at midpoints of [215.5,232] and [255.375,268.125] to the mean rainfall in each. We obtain -2.9 yr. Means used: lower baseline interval 1.85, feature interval 2.03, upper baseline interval 1.84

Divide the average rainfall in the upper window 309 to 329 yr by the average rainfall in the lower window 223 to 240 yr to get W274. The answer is 0.84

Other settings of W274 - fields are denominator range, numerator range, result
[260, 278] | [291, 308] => 0.97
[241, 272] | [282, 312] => 0.98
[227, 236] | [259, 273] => 0.86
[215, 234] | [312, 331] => 0.92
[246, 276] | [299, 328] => 0.91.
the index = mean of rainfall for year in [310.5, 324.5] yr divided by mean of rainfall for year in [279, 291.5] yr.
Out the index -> 0.8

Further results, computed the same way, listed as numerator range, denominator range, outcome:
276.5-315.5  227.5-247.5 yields 0.90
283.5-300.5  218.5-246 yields 0.99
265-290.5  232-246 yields 0.94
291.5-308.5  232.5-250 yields 0.87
